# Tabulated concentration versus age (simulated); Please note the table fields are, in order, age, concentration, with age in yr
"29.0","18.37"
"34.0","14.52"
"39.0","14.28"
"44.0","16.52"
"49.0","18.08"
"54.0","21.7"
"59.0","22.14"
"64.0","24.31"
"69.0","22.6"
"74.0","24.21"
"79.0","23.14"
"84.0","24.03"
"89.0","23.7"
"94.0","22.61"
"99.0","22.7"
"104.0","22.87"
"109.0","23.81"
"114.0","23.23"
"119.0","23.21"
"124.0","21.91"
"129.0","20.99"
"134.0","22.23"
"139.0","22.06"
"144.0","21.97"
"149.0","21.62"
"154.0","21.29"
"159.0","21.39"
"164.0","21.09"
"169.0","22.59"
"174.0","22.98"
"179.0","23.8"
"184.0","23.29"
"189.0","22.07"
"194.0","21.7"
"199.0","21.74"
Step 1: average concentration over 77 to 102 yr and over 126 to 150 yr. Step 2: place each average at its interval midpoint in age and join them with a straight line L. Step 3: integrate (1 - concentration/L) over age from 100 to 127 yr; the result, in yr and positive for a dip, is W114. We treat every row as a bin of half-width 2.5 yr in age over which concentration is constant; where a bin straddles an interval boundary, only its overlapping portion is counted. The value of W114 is -0.5 yr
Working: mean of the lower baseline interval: 23.2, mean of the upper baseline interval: 21.8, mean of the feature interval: 23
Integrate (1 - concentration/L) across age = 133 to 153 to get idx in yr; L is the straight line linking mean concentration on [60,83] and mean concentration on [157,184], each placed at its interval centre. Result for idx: 0.8 yr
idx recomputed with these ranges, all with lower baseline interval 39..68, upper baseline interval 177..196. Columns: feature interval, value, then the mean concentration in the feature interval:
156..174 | 0.4 yr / 21.9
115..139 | -0.7 yr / 22.2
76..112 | -4.1 yr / 23.3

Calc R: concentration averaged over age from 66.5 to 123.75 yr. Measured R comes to 23.2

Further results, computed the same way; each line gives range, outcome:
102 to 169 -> 22.1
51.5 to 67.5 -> 22.7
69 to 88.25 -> 23.6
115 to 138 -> 22.2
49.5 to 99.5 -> 22.9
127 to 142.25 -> 21.8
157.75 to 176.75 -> 22.1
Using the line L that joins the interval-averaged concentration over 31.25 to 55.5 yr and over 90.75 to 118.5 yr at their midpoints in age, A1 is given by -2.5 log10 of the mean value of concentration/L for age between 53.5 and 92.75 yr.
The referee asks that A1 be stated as -0.17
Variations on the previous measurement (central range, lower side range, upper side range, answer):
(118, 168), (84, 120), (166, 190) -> 0.064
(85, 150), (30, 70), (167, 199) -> -0.085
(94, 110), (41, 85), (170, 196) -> -0.045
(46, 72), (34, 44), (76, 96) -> -0.172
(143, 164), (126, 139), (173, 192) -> 0.038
